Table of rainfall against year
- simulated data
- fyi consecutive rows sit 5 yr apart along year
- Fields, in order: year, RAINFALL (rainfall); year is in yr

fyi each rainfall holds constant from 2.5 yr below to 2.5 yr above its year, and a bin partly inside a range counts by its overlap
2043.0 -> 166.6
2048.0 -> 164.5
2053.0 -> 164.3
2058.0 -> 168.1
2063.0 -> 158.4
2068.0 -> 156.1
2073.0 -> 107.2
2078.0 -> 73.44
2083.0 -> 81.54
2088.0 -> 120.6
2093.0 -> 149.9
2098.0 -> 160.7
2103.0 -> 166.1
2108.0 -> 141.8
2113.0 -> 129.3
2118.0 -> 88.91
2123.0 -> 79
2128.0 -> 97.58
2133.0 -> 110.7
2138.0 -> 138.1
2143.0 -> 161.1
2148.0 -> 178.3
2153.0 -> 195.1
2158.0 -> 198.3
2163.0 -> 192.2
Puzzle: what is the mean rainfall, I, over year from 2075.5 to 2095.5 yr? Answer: 106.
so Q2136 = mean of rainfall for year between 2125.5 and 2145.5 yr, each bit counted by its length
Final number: 127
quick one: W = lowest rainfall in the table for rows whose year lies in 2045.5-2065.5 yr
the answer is 158.4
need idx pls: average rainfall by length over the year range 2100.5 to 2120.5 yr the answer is 132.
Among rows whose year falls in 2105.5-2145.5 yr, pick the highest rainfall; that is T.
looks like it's 161.1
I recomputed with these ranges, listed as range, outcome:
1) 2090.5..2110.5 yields 155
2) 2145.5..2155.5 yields 187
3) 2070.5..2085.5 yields 87.4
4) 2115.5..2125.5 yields 84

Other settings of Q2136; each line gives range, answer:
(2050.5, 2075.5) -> 151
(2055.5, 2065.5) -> 163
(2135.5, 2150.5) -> 159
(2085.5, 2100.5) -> 144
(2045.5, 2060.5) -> 166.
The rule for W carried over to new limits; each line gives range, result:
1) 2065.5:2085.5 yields 73.44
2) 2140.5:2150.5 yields 161.1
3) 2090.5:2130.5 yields 79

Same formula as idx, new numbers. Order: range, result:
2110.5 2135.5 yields 101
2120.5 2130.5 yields 88.3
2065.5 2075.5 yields 132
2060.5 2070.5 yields 157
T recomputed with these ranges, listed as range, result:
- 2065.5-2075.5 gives 156.1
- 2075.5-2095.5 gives 149.9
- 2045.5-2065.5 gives 168.1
